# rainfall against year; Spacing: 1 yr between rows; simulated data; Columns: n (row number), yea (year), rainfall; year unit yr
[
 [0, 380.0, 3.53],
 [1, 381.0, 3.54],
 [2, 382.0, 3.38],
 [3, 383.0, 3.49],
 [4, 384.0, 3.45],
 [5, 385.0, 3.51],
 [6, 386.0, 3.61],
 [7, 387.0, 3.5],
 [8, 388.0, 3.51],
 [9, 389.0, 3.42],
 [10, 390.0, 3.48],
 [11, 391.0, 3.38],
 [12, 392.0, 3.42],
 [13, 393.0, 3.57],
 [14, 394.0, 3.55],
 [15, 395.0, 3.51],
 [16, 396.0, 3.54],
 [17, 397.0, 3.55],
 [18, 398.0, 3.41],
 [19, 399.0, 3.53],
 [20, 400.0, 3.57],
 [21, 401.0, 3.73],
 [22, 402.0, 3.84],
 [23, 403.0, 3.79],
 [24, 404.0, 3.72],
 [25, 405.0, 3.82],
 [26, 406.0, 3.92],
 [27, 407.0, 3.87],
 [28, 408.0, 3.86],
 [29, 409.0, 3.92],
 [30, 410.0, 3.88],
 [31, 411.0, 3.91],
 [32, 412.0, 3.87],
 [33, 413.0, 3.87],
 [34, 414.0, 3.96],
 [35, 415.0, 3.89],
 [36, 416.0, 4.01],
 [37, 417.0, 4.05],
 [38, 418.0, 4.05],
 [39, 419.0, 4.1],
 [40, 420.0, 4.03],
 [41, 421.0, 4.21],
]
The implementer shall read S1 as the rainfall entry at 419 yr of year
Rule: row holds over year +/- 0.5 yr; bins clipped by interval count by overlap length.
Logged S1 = 4.1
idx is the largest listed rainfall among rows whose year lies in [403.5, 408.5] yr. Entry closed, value 3.92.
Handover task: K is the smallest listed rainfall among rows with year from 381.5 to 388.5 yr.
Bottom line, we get 3.38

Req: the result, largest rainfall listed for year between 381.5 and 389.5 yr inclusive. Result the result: 3.61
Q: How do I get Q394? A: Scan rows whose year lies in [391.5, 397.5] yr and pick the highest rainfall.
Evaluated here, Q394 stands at 3.57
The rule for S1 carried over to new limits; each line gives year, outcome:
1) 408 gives 3.86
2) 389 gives 3.42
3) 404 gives 3.72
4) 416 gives 4.01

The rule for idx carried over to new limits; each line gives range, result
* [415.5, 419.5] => 4.1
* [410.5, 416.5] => 4.01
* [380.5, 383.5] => 3.54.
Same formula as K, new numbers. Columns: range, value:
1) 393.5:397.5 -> 3.51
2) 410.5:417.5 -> 3.87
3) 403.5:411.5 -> 3.72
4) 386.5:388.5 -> 3.5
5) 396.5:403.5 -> 3.41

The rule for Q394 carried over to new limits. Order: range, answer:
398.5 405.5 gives 3.84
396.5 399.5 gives 3.55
